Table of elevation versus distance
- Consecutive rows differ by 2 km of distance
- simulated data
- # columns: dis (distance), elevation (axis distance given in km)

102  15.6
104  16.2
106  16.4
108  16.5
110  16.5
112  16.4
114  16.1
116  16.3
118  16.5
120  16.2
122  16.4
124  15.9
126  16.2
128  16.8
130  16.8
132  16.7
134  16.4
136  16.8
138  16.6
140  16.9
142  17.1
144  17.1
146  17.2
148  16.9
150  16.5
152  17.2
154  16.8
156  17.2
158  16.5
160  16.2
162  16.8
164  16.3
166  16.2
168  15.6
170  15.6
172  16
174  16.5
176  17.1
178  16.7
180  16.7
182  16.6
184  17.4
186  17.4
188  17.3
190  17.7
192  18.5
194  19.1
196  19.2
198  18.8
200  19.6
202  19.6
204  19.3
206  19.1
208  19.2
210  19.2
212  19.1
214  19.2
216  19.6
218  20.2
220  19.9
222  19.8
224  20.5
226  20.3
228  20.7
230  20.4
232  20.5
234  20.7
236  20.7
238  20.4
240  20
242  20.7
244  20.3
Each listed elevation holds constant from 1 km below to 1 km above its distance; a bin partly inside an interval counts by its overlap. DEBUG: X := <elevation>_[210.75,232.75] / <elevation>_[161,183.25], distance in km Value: 1.22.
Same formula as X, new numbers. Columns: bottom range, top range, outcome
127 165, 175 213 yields 1.09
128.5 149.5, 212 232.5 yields 1.19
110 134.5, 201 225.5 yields 1.19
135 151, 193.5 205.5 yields 1.14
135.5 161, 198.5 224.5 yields 1.16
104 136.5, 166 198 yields 1.05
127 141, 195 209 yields 1.15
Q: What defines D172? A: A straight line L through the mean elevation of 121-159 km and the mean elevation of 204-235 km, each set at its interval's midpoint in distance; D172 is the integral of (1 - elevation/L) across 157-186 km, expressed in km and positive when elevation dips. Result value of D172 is 2.4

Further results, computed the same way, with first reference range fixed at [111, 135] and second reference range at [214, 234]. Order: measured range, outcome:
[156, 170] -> 1.25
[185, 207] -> 0.52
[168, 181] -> 1.39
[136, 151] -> 0.23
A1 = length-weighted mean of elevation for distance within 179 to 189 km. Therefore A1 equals 17.1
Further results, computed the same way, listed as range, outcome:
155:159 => 16.9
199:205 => 19.5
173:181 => 16.8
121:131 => 16.4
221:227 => 20.2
